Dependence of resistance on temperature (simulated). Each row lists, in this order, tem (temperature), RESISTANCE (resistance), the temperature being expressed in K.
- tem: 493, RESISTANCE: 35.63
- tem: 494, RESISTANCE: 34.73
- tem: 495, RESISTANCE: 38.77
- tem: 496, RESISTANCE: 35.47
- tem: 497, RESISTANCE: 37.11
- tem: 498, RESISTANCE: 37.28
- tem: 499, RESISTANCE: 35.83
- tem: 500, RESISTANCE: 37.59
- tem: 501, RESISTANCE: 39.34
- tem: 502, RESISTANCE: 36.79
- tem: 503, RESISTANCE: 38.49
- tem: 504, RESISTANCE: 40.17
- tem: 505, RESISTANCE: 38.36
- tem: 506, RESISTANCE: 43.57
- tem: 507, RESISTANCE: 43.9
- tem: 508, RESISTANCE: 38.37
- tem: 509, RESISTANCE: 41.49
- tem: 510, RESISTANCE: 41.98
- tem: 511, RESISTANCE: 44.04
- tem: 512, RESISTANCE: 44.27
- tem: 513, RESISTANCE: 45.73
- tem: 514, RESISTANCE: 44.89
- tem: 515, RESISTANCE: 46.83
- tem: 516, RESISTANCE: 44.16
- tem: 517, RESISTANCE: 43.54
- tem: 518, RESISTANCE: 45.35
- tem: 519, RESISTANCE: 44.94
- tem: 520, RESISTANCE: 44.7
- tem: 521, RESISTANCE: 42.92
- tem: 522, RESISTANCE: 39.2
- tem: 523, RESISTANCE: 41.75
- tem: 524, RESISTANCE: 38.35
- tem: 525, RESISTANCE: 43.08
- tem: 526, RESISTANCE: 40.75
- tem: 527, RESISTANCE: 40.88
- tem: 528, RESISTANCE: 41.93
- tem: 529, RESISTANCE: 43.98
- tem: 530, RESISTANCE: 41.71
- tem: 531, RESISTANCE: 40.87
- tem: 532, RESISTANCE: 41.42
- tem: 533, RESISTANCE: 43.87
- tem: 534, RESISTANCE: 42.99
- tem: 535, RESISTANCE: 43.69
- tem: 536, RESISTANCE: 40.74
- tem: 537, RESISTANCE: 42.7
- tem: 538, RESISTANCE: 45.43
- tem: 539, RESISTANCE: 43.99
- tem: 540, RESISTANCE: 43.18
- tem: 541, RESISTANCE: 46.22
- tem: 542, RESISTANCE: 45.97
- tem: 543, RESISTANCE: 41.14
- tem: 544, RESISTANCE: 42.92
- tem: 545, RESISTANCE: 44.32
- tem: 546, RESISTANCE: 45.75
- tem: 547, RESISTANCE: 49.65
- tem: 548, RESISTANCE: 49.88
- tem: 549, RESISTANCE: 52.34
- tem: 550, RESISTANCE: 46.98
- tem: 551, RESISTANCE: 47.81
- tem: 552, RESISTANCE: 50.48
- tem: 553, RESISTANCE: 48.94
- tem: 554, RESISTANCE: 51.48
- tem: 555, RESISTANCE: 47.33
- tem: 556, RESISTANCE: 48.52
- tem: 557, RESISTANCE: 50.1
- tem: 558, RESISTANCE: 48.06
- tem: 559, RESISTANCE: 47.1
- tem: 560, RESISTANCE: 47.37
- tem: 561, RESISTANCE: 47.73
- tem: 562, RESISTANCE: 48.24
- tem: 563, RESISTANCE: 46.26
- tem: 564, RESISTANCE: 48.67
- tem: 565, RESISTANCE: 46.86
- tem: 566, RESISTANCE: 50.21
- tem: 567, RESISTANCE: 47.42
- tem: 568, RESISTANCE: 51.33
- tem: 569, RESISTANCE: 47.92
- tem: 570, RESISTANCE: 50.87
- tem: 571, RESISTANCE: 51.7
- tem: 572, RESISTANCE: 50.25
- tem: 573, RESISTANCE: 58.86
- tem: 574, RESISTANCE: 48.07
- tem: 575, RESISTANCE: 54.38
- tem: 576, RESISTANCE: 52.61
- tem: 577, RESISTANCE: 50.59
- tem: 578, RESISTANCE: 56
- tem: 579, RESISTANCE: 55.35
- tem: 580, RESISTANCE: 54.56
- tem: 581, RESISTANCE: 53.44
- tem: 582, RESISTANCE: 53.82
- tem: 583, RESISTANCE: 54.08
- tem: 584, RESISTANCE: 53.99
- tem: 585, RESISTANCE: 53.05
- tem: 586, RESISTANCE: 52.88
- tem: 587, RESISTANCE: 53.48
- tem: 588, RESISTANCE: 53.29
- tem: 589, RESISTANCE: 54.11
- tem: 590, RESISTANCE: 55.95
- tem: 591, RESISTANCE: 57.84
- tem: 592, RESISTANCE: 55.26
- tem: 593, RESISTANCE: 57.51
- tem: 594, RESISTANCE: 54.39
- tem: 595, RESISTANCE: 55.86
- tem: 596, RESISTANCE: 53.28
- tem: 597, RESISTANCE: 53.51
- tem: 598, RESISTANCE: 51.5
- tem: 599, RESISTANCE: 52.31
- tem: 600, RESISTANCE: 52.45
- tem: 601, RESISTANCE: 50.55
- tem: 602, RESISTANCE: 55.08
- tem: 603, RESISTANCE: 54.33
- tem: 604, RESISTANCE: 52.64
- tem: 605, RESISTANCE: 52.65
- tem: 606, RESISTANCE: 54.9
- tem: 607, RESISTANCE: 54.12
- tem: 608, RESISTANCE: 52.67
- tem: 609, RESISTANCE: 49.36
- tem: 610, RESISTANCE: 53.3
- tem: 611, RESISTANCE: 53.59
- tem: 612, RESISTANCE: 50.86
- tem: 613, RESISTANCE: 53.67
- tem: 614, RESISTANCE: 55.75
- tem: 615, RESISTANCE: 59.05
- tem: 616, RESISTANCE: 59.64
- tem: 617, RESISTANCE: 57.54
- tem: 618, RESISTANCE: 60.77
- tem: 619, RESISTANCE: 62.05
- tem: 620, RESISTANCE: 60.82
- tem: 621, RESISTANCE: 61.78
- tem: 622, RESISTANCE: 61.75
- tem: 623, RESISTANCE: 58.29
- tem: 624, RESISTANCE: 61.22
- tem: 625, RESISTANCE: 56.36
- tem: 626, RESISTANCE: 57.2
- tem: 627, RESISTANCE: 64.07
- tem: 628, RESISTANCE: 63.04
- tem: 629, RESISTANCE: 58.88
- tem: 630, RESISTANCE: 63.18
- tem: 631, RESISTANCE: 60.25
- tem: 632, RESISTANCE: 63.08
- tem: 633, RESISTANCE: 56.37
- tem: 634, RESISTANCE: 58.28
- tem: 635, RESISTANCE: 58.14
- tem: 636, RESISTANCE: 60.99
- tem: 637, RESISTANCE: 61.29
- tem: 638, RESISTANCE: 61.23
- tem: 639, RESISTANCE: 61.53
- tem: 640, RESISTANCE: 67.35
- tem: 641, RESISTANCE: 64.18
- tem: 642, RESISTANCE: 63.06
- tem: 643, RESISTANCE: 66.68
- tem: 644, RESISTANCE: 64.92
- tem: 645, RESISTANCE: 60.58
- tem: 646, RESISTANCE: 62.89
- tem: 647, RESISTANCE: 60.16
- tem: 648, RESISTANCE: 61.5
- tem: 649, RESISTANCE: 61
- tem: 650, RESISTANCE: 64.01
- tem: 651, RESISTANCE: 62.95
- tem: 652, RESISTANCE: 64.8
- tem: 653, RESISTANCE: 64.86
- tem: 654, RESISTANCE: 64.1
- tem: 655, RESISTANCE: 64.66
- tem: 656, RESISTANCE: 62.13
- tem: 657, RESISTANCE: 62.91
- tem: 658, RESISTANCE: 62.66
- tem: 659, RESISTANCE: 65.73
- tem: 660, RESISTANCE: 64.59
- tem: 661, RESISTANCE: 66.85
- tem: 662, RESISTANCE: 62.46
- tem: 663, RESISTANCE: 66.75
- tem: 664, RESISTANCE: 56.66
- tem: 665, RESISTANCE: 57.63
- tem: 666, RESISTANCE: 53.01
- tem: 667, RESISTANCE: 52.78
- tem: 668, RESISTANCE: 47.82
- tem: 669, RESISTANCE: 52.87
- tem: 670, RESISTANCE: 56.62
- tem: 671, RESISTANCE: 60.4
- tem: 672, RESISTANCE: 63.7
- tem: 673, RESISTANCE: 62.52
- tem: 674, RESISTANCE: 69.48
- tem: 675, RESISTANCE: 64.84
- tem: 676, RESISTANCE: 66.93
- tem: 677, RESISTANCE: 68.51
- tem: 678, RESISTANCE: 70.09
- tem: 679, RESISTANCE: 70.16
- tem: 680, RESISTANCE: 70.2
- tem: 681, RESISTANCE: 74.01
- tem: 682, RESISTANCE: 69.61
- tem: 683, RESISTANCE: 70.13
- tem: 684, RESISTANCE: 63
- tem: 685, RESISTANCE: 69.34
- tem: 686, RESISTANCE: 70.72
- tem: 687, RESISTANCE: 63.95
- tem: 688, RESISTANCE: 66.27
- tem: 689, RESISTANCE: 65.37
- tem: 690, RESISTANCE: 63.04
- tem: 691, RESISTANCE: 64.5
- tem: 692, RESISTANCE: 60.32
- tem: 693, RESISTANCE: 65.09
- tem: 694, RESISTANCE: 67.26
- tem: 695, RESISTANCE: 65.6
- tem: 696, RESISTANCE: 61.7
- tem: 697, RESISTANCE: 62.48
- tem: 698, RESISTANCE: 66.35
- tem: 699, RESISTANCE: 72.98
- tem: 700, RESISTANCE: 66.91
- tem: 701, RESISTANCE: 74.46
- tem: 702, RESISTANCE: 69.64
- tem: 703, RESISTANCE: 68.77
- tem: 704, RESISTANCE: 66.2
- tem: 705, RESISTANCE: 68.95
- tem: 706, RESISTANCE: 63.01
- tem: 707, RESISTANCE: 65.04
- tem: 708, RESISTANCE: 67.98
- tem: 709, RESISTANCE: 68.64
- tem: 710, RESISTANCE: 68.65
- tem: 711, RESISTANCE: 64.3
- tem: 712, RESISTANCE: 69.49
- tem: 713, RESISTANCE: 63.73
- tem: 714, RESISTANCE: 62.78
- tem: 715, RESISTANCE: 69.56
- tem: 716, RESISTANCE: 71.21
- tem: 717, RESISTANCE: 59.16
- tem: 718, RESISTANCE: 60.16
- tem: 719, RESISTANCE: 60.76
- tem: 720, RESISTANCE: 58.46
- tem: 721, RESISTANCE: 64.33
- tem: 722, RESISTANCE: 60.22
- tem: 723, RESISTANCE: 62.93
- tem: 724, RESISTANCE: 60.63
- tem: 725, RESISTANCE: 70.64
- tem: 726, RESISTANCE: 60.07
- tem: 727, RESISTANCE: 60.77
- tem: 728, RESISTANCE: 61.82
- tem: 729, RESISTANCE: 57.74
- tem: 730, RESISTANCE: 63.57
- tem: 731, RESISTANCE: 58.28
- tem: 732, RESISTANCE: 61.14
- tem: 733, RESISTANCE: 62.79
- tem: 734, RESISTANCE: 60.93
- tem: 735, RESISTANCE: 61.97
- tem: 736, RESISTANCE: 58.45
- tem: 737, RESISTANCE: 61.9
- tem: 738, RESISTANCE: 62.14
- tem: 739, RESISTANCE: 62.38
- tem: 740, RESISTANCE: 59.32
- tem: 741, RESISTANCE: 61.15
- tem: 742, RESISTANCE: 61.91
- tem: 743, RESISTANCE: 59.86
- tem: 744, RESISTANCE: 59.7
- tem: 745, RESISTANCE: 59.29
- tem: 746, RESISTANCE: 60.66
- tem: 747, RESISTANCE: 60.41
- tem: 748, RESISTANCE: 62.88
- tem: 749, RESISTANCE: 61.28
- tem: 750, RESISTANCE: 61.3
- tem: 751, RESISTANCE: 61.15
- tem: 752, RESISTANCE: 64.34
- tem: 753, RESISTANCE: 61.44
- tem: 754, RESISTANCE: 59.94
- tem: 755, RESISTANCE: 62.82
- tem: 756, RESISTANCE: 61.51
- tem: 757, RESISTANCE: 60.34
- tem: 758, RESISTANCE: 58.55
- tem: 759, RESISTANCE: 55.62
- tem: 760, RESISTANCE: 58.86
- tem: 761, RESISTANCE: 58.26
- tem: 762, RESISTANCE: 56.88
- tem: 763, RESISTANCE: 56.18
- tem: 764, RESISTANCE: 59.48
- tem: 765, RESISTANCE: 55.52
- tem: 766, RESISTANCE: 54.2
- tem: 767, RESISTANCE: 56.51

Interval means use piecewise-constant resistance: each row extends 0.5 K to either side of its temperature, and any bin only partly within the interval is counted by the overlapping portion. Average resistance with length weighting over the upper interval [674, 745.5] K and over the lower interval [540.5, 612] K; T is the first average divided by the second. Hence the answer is 1.3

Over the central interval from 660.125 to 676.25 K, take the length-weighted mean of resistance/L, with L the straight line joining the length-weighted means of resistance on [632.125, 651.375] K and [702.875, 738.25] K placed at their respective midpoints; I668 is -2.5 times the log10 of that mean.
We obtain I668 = 0.04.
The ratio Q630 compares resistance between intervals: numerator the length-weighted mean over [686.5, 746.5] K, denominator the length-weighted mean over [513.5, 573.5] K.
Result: 1.39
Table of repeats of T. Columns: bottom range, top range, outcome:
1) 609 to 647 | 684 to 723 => 1.09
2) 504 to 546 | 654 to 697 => 1.49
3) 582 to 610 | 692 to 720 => 1.23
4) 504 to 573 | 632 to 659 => 1.38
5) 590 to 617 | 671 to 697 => 1.23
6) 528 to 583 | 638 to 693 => 1.33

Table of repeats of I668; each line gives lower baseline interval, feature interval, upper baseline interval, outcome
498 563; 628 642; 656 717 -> -0.06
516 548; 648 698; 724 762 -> -0.16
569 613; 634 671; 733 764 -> -0.10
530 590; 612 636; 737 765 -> -0.13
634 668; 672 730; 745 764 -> -0.08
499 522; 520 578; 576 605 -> 0.03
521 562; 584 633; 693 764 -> -0.10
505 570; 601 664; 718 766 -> -0.15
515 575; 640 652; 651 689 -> -0.05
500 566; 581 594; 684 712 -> -0.06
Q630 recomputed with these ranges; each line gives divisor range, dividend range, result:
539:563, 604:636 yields 1.22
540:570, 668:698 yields 1.36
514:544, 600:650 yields 1.37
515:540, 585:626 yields 1.30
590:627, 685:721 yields 1.18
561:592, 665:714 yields 1.25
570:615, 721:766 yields 1.13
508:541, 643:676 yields 1.44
